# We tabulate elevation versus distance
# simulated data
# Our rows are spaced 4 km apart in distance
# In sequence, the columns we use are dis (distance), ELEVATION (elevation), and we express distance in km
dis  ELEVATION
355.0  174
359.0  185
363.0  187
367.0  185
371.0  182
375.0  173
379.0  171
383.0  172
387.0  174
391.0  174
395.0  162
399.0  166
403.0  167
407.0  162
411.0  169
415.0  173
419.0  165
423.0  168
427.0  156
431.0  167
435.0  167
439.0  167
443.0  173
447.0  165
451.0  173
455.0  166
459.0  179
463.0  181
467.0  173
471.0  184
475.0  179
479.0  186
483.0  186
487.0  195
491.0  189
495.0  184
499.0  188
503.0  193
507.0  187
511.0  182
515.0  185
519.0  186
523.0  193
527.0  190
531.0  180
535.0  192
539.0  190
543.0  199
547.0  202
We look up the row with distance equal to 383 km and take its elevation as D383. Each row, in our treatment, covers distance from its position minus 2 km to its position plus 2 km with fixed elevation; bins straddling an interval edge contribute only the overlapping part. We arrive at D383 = 172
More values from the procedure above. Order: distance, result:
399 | 166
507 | 187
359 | 185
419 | 165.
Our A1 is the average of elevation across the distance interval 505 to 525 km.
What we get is 187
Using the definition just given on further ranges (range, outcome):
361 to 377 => 182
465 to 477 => 179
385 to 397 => 170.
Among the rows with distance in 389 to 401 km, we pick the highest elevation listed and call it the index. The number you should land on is 174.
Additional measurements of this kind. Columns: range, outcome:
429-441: 167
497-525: 193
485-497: 195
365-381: 185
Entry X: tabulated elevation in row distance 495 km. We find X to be 184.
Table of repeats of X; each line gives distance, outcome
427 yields 156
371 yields 182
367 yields 185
